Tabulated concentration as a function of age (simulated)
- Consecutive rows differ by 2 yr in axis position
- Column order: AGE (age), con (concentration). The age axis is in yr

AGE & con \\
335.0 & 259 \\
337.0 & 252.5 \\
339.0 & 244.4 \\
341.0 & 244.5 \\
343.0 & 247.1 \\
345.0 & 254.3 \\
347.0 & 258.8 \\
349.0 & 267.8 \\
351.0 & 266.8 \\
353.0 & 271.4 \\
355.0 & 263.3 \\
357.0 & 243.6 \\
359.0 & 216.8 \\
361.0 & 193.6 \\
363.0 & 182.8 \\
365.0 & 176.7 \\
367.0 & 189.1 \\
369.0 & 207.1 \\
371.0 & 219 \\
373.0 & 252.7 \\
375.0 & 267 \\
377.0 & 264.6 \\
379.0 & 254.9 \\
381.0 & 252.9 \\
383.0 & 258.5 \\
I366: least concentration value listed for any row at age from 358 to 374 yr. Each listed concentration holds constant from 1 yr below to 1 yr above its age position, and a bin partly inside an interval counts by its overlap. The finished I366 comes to 176.7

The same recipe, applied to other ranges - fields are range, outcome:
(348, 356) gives 263.3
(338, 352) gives 244.4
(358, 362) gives 193.6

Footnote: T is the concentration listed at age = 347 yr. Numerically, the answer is 258.8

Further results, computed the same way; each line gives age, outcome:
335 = 259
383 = 258.5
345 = 254.3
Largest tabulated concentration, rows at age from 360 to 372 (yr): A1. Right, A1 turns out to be 219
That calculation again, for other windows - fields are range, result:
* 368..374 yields 252.7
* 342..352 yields 267.8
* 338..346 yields 254.3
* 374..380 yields 267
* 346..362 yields 271.4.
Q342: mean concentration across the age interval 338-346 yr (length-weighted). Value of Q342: 248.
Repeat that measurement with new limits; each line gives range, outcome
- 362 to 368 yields 183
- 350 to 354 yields 269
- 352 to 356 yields 267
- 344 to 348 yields 257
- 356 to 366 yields 203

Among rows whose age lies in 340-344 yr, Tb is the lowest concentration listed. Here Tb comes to 244.5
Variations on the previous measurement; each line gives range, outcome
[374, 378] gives 264.6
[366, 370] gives 189.1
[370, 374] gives 219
